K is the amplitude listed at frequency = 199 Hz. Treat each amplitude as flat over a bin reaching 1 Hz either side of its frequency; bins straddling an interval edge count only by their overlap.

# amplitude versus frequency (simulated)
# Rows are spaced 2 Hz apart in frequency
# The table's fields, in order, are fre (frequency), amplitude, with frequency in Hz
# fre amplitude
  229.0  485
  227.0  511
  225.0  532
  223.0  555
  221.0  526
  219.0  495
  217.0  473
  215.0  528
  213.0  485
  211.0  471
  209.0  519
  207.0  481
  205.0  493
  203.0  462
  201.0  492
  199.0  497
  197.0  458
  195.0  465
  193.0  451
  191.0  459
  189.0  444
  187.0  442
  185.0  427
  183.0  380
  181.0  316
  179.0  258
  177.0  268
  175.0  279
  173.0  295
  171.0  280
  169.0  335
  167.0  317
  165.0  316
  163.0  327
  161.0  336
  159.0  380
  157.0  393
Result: 497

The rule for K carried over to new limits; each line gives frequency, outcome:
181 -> 316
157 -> 393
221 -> 526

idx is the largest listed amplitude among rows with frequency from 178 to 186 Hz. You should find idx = 427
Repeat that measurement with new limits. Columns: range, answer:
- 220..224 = 555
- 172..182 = 316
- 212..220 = 528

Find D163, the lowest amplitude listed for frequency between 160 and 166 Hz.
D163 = 316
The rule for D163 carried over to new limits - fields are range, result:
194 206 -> 458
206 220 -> 471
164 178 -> 268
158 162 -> 336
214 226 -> 473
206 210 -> 481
